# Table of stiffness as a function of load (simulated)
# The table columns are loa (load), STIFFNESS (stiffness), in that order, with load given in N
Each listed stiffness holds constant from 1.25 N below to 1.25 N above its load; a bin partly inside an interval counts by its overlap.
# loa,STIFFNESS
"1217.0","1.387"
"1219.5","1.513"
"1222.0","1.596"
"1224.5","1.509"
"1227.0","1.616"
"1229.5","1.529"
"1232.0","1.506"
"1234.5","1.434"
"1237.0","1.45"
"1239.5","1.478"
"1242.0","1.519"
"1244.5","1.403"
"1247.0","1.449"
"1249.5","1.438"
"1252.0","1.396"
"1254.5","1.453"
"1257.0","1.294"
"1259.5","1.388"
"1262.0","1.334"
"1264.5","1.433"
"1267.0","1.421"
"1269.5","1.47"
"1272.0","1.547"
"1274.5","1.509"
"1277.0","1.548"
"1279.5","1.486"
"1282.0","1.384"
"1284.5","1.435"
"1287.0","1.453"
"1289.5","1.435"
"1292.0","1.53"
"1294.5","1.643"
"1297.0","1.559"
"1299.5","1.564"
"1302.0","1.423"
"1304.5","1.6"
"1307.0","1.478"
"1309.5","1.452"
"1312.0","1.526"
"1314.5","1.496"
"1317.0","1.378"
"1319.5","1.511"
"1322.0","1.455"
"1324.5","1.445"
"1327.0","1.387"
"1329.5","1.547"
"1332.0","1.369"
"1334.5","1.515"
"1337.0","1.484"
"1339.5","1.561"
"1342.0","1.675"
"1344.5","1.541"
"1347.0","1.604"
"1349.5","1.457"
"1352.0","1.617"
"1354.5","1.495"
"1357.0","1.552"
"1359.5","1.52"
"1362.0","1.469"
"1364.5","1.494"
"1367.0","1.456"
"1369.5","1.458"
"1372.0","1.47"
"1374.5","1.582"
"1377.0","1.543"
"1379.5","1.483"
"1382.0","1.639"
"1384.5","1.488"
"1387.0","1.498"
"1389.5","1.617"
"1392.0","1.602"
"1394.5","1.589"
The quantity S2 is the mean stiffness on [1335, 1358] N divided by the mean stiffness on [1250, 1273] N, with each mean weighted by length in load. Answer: 1.10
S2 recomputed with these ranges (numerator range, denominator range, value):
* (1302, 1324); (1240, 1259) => 1.04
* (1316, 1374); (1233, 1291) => 1.04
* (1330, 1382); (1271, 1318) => 1.02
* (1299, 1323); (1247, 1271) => 1.06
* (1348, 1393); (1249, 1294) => 1.05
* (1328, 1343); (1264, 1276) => 1.03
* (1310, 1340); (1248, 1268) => 1.05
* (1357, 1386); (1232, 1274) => 1.05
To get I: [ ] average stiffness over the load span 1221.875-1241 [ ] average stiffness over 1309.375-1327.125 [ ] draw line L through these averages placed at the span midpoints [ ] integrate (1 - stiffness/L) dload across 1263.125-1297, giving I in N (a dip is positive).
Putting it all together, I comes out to -0.1 N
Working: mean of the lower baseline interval 1.51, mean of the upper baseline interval 1.46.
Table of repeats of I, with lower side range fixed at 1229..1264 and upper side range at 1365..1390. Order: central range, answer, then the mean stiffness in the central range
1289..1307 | -0.9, 1.54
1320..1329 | 0.2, 1.45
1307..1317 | 0.0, 1.48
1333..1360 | -0.9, 1.55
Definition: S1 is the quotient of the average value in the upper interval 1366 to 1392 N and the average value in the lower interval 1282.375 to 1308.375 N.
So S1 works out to 1.0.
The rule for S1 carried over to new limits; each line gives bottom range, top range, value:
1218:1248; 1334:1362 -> 1.03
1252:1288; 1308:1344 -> 1.03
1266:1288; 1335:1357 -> 1.05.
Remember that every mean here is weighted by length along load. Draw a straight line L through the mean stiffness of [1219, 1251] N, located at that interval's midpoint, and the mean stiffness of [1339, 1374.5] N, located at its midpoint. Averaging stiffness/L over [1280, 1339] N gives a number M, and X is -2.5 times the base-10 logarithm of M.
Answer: 0.02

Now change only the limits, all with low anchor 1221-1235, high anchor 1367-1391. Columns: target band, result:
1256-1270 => 0.11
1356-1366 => 0.02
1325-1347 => 0.01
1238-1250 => 0.06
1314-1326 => 0.06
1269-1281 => 0.02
